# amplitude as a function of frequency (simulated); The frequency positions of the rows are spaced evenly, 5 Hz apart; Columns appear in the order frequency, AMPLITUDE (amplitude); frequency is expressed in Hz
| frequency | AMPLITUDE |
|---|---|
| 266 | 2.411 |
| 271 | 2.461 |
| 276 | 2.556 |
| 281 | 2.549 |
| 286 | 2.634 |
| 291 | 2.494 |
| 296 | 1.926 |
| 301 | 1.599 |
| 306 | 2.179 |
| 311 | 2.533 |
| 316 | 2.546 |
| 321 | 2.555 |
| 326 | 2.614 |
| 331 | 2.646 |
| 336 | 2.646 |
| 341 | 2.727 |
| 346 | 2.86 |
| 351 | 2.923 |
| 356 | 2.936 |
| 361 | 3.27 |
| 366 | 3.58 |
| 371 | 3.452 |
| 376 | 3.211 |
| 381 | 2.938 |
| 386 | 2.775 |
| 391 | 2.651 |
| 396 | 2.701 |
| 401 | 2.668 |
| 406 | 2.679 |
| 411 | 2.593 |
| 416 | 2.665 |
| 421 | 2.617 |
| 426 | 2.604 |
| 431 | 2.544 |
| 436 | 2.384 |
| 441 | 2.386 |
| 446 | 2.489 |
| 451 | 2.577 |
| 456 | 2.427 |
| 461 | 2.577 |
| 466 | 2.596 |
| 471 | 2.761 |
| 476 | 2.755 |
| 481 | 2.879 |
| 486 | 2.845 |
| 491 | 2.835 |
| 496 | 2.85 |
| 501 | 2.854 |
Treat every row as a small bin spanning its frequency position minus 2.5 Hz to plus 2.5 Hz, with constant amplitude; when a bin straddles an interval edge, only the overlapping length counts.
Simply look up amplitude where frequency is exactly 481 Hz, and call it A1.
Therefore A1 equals 2.879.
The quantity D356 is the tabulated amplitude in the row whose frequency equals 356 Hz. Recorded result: 2.936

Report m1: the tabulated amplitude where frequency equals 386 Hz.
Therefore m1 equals 2.775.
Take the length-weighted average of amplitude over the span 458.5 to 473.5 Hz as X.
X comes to 2.64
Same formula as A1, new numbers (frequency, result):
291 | 2.494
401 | 2.668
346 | 2.86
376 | 3.211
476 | 2.755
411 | 2.593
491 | 2.835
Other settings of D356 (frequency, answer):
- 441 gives 2.386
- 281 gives 2.549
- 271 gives 2.461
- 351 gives 2.923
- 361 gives 3.27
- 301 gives 1.599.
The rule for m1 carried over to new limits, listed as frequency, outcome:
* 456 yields 2.427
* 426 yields 2.604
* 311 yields 2.533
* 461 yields 2.577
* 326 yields 2.614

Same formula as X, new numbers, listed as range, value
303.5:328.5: 2.49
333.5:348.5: 2.74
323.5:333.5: 2.63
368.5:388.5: 3.09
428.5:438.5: 2.46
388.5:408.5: 2.67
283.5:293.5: 2.56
